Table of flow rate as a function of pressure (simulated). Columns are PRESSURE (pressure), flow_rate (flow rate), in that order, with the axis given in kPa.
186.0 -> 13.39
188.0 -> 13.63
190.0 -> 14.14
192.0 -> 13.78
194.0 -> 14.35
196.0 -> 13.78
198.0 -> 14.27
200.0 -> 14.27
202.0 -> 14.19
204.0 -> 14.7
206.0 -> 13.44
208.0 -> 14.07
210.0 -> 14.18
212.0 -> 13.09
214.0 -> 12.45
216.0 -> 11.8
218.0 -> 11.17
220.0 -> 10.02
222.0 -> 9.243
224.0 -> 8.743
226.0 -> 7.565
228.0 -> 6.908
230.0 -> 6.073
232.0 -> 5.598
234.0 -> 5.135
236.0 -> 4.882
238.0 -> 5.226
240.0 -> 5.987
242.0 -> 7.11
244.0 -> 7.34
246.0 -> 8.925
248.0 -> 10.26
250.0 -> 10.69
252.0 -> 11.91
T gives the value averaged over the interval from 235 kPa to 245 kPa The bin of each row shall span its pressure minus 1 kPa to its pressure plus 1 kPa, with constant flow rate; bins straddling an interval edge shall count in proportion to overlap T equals 6.11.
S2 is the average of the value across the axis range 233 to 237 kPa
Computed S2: 5.01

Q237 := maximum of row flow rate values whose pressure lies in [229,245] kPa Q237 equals 7.34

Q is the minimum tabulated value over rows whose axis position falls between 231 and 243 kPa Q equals 4.882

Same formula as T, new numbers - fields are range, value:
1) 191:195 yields 14.1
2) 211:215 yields 12.8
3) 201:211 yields 14.1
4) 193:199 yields 14.1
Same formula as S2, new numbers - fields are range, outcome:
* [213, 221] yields 11.4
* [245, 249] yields 9.59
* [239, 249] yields 7.92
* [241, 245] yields 7.22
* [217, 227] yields 9.35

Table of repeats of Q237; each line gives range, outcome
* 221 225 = 9.243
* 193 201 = 14.35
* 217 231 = 11.17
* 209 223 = 14.18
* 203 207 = 14.7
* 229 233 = 6.073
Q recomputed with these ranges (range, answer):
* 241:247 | 7.11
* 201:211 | 13.44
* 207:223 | 9.243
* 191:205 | 13.78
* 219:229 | 6.908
